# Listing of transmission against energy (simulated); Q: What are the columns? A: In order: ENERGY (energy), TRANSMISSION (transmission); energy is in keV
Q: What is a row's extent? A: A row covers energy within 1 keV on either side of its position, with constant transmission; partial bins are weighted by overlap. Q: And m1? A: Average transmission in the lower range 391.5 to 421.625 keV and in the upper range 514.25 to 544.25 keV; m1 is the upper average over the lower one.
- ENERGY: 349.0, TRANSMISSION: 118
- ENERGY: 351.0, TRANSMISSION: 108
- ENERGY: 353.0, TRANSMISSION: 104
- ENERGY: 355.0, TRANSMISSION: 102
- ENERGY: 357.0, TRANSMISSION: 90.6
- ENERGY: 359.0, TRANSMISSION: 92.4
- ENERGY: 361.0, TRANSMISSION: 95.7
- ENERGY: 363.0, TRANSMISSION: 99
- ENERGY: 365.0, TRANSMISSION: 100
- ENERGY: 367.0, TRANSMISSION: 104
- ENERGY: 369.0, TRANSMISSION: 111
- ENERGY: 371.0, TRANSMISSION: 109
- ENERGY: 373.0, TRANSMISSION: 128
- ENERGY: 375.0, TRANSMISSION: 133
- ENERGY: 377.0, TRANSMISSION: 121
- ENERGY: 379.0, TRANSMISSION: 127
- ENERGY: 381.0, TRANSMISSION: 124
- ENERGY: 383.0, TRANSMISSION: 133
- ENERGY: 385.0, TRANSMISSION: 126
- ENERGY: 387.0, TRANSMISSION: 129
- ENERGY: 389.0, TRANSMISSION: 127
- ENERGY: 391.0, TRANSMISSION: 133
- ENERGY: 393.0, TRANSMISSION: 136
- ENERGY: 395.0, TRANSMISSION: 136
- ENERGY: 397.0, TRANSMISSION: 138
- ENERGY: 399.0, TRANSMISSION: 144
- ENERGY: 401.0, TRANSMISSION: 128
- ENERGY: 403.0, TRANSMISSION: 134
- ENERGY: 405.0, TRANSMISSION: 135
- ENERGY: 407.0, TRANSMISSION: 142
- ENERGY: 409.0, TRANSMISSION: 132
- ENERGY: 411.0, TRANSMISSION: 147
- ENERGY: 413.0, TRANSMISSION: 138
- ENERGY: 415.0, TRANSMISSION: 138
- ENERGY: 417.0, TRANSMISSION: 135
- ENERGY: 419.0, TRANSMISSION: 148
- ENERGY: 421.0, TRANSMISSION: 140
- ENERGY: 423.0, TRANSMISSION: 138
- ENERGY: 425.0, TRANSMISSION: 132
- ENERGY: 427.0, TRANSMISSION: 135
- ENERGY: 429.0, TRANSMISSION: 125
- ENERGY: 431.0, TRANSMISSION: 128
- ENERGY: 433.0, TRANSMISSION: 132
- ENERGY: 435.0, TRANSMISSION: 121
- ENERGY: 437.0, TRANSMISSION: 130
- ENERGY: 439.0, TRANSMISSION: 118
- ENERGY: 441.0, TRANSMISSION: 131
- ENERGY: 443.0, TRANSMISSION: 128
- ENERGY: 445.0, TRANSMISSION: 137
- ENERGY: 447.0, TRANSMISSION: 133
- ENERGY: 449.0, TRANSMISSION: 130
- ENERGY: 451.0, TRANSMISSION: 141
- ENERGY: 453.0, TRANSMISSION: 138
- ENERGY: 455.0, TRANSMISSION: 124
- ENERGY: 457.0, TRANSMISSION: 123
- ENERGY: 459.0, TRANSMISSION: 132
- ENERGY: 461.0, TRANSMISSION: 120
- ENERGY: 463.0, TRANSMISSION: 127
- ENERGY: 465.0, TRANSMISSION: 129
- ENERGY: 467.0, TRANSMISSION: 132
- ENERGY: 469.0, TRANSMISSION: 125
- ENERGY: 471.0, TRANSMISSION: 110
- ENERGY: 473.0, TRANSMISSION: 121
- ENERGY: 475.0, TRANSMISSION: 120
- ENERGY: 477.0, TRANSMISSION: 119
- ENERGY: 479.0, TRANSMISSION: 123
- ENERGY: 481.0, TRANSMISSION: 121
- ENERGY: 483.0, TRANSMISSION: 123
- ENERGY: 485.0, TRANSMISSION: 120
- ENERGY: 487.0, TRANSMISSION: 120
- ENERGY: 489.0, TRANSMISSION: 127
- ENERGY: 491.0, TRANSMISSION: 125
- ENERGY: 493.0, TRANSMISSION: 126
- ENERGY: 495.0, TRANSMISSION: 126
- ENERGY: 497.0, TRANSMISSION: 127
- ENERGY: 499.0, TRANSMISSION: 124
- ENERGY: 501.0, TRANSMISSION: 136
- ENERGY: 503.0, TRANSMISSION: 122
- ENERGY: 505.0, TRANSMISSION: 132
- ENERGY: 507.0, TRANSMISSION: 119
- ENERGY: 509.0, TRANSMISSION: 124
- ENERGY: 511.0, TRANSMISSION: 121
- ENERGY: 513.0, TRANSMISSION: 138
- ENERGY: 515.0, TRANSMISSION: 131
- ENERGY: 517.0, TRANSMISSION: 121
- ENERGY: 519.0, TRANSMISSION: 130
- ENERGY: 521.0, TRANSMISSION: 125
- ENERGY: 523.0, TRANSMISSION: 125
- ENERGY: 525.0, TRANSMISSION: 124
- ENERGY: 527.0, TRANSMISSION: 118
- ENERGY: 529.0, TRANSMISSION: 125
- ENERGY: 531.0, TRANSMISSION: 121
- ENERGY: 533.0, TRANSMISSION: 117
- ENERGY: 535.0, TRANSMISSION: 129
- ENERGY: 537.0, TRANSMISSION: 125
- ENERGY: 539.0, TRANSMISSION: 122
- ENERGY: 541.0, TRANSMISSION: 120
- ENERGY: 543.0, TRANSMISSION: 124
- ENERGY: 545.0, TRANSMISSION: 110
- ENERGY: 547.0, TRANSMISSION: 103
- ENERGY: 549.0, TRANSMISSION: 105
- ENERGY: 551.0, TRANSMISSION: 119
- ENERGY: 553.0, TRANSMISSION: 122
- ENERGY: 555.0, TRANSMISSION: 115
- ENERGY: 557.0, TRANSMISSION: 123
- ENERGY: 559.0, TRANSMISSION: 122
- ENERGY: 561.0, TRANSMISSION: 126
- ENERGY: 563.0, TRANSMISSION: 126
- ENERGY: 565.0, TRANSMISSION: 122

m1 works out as 0.90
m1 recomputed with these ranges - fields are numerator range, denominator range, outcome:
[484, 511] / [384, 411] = 0.93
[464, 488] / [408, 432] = 0.89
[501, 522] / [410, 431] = 0.92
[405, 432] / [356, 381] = 1.24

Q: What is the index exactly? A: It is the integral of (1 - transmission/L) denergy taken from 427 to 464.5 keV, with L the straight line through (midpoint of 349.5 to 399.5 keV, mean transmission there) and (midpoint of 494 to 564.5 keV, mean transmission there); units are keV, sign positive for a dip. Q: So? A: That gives -2.77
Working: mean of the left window 118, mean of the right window 123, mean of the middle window 129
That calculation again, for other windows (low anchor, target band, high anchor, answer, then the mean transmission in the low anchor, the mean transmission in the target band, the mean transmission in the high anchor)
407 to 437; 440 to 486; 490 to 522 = 1.6 keV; 135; 126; 127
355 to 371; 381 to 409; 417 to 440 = -4.4 keV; 99.8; 134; 132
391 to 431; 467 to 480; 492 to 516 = 1.0 keV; 137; 121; 127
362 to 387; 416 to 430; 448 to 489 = -1.7 keV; 118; 136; 125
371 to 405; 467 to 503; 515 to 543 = 0.7 keV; 131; 123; 124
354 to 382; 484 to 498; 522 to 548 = -0.8 keV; 110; 124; 120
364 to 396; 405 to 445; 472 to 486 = -3.7 keV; 124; 134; 121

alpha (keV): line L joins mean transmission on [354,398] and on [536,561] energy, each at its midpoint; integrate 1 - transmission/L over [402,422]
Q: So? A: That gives -3.6 keV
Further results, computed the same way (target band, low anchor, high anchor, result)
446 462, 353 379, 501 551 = -2.0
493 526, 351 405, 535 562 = -2.2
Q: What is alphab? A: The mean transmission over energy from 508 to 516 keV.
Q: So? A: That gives 128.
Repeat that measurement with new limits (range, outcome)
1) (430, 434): 130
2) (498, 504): 127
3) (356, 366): 95.5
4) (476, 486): 121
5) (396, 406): 136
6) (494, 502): 128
